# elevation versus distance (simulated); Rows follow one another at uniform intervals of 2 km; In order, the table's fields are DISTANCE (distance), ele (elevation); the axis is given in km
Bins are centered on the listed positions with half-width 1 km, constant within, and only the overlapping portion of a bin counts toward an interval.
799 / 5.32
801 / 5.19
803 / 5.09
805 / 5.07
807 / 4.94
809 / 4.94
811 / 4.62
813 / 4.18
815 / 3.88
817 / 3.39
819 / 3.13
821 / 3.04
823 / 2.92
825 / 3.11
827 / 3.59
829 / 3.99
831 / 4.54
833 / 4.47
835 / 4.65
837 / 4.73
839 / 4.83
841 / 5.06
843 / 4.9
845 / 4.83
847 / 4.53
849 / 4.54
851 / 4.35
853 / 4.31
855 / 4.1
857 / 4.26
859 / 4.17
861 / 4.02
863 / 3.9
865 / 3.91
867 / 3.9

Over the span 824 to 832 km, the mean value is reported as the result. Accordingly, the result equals 3.81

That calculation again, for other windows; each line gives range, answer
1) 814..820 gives 3.47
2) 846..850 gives 4.54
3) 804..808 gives 5.01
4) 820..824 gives 2.98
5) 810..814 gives 4.4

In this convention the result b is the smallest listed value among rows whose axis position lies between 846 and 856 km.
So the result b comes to 4.1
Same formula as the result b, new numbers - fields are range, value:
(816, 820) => 3.13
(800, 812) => 4.62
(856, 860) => 4.17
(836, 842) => 4.73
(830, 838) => 4.47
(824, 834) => 3.11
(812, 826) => 2.92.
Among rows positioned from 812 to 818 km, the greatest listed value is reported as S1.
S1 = 4.18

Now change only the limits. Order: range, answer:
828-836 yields 4.65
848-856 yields 4.54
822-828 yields 3.59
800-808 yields 5.19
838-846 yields 5.06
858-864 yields 4.17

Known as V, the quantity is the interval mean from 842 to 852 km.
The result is 4.63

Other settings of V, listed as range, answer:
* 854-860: 4.18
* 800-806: 5.12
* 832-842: 4.75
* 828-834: 4.33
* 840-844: 4.98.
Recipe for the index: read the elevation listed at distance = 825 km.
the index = 3.11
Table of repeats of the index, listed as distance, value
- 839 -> 4.83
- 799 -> 5.32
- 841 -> 5.06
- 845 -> 4.83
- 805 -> 5.07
